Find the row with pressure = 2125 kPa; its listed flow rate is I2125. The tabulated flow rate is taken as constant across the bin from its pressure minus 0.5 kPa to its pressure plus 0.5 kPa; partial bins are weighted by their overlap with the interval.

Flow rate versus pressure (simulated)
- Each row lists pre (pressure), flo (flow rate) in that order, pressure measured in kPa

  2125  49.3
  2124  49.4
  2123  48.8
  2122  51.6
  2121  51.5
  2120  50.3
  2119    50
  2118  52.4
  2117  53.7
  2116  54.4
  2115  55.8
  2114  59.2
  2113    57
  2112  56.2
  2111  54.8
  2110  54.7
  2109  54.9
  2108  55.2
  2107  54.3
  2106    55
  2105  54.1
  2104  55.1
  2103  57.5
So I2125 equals 49.3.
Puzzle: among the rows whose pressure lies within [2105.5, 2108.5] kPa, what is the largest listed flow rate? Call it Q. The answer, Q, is 55.2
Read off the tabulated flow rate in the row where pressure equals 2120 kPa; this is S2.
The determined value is 50.3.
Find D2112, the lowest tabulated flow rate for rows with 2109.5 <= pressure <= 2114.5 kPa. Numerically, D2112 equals 54.7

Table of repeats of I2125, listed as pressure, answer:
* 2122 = 51.6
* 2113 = 57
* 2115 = 55.8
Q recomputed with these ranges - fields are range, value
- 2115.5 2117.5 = 54.4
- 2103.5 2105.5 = 55.1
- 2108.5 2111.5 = 54.9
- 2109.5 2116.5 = 59.2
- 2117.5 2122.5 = 52.4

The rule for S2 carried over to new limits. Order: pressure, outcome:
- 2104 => 55.1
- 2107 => 54.3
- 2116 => 54.4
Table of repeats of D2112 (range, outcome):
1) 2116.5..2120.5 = 50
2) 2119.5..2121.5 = 50.3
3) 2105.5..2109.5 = 54.3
